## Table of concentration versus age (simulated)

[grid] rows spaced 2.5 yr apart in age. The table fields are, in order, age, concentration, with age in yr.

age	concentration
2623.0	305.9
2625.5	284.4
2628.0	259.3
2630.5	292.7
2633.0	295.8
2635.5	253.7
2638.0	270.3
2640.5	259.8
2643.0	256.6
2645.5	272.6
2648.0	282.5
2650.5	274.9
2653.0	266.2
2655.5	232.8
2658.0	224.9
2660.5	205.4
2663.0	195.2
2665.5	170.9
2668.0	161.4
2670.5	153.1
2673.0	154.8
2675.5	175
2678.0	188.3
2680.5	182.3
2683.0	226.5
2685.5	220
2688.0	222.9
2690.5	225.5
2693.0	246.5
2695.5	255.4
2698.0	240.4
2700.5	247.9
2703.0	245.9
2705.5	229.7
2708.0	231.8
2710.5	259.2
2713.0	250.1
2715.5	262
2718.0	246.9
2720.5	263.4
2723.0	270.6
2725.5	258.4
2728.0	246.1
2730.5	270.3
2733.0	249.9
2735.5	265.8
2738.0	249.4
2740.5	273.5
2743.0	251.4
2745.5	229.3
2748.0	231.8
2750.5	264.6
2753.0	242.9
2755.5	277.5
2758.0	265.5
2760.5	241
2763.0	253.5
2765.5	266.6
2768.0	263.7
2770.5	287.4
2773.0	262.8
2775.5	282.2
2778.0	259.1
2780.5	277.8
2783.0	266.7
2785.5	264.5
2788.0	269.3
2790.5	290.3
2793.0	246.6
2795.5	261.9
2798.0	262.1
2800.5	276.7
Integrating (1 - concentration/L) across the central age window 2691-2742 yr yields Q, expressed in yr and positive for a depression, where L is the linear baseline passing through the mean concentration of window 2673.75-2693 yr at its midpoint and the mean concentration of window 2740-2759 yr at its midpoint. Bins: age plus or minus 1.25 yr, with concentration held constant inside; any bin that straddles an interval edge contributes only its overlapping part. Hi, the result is -5.0 yr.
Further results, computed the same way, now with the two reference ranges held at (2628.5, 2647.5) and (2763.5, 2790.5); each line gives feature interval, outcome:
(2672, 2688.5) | 4.63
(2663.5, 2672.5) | 3.56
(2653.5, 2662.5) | 1.62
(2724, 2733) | 0.45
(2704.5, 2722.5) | 1.38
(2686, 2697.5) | 1.47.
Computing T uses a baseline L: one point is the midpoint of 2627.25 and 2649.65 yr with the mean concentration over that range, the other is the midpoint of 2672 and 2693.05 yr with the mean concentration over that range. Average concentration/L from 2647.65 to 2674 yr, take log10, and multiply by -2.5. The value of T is 0.14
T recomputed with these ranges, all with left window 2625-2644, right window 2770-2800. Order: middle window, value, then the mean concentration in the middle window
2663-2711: 0.27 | 211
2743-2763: 0.08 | 251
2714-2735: 0.05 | 259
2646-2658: 0.04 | 261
